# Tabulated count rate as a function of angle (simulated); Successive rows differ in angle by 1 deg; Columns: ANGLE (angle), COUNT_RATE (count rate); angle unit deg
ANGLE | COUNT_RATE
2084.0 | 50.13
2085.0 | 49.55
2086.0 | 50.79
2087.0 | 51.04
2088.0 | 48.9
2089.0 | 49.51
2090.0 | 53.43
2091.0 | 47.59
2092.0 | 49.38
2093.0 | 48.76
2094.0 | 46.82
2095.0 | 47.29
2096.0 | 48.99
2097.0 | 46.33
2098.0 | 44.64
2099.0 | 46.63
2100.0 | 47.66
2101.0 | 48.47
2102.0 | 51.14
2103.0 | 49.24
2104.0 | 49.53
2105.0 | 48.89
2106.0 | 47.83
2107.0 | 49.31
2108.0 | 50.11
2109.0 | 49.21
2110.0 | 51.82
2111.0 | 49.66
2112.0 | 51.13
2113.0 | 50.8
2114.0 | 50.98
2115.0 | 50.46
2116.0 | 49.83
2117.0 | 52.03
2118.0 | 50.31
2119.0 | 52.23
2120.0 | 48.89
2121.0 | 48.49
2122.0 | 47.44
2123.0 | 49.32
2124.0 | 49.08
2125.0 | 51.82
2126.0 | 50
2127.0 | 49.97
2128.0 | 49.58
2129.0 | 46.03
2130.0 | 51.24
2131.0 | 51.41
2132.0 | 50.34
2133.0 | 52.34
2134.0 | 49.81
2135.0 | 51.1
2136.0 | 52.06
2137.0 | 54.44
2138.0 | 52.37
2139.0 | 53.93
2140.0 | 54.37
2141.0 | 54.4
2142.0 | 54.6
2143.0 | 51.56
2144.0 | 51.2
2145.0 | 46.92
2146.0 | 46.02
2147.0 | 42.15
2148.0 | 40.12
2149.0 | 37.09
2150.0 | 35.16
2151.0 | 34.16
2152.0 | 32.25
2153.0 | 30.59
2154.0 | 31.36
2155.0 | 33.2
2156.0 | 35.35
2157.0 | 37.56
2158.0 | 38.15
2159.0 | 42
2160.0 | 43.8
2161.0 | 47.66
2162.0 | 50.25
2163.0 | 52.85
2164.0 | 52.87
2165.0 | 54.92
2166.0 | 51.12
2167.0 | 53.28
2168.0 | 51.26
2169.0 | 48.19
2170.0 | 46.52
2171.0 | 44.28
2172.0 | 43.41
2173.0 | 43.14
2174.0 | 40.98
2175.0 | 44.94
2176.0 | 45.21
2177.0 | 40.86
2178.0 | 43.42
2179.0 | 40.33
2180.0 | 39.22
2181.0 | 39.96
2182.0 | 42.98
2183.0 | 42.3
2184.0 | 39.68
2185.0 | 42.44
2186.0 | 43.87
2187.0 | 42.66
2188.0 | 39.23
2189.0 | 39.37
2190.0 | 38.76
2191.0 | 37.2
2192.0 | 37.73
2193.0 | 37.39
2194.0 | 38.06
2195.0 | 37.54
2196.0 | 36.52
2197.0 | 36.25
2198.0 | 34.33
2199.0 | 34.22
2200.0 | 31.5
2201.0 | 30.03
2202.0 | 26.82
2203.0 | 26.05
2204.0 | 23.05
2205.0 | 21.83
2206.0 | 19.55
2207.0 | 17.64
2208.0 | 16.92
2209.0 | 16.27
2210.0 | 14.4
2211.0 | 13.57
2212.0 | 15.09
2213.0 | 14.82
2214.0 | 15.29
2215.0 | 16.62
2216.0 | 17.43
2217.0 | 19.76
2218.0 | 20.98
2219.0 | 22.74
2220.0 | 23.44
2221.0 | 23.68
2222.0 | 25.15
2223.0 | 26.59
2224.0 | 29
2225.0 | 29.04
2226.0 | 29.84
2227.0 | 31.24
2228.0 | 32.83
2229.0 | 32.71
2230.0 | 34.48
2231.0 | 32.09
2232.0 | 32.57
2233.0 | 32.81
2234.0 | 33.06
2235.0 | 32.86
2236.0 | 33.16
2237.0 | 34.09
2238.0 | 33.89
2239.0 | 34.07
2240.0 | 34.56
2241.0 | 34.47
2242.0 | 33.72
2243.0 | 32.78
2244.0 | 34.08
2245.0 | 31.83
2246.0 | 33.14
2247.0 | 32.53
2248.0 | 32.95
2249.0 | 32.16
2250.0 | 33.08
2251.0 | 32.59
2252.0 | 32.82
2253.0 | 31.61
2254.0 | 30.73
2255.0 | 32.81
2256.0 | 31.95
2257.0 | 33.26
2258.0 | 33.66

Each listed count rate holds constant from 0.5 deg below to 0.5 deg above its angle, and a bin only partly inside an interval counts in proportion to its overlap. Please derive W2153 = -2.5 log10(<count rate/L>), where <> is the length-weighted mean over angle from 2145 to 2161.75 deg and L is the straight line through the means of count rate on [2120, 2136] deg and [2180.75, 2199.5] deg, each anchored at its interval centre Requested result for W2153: 0.183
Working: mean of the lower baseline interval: 49.9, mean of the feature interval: 38.4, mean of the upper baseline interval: 39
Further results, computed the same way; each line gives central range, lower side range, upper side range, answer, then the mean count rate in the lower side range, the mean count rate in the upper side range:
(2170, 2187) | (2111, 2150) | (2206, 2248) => -0.11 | 49.7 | 26.9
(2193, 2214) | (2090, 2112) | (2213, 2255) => 0.33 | 48.7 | 29.7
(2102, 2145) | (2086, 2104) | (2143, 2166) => -0.12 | 48.7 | 42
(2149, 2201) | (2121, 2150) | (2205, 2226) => -0.19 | 49.4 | 20.2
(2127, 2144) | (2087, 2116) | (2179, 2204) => -0.16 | 49.1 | 37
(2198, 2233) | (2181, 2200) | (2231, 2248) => 0.42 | 38.8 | 33.3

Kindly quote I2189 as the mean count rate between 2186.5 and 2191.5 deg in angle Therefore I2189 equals 39.4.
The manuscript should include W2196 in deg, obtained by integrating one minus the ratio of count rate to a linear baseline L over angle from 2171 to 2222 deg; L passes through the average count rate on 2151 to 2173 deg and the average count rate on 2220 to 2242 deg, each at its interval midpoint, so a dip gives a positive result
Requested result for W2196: 8.9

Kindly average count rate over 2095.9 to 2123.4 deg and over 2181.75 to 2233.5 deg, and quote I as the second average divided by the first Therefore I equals 0.6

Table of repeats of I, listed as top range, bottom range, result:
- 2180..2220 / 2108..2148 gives 0.58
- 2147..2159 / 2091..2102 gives 0.75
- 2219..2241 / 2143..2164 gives 0.75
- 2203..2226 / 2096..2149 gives 0.41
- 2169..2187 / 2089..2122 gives 0.87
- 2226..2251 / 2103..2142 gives 0.65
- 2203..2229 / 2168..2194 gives 0.52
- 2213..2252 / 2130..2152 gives 0.61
